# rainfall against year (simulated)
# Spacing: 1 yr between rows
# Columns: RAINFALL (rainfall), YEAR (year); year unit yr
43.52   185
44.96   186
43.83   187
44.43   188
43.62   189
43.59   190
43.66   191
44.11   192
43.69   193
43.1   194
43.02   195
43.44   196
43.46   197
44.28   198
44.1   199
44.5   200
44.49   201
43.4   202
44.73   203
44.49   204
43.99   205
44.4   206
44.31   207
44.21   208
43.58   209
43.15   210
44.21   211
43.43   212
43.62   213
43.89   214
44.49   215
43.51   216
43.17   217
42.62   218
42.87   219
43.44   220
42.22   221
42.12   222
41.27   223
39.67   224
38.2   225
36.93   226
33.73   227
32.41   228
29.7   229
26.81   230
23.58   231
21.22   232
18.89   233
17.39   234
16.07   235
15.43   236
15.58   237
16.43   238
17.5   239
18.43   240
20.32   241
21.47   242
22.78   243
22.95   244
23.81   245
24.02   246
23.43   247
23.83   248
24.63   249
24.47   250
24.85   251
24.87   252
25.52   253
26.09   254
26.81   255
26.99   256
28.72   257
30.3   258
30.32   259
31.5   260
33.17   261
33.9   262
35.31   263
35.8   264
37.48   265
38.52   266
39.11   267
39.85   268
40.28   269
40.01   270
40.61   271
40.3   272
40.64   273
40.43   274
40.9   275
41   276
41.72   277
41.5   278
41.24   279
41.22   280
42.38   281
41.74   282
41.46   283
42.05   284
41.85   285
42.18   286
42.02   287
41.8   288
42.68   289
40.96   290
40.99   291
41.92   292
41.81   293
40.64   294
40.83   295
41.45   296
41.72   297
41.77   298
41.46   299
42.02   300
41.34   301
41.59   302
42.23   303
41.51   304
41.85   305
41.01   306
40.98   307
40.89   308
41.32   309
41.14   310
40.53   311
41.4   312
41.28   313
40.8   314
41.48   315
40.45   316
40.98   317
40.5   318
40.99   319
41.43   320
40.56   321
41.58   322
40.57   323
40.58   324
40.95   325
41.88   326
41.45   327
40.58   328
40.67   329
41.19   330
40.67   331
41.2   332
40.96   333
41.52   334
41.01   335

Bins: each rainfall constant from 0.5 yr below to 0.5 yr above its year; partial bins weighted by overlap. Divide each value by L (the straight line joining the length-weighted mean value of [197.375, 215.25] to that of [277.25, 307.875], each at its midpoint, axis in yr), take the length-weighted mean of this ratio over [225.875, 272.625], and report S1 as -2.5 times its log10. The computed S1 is 0.47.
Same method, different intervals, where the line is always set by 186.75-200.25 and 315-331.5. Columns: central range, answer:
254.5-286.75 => 0.116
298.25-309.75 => -0.003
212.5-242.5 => 0.354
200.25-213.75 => -0.013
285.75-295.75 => 0.002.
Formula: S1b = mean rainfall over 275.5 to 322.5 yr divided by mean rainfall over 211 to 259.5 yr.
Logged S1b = 1.40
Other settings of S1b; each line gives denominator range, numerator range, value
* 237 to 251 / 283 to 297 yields 1.92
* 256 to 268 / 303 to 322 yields 1.21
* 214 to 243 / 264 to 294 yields 1.35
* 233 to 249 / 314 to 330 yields 2.04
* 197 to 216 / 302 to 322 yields 0.93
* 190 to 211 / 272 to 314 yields 0.94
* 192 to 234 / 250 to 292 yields 0.92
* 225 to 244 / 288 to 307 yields 1.81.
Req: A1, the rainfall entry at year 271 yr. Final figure 40.61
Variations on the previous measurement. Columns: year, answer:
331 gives 40.67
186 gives 44.96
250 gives 24.47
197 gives 43.46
